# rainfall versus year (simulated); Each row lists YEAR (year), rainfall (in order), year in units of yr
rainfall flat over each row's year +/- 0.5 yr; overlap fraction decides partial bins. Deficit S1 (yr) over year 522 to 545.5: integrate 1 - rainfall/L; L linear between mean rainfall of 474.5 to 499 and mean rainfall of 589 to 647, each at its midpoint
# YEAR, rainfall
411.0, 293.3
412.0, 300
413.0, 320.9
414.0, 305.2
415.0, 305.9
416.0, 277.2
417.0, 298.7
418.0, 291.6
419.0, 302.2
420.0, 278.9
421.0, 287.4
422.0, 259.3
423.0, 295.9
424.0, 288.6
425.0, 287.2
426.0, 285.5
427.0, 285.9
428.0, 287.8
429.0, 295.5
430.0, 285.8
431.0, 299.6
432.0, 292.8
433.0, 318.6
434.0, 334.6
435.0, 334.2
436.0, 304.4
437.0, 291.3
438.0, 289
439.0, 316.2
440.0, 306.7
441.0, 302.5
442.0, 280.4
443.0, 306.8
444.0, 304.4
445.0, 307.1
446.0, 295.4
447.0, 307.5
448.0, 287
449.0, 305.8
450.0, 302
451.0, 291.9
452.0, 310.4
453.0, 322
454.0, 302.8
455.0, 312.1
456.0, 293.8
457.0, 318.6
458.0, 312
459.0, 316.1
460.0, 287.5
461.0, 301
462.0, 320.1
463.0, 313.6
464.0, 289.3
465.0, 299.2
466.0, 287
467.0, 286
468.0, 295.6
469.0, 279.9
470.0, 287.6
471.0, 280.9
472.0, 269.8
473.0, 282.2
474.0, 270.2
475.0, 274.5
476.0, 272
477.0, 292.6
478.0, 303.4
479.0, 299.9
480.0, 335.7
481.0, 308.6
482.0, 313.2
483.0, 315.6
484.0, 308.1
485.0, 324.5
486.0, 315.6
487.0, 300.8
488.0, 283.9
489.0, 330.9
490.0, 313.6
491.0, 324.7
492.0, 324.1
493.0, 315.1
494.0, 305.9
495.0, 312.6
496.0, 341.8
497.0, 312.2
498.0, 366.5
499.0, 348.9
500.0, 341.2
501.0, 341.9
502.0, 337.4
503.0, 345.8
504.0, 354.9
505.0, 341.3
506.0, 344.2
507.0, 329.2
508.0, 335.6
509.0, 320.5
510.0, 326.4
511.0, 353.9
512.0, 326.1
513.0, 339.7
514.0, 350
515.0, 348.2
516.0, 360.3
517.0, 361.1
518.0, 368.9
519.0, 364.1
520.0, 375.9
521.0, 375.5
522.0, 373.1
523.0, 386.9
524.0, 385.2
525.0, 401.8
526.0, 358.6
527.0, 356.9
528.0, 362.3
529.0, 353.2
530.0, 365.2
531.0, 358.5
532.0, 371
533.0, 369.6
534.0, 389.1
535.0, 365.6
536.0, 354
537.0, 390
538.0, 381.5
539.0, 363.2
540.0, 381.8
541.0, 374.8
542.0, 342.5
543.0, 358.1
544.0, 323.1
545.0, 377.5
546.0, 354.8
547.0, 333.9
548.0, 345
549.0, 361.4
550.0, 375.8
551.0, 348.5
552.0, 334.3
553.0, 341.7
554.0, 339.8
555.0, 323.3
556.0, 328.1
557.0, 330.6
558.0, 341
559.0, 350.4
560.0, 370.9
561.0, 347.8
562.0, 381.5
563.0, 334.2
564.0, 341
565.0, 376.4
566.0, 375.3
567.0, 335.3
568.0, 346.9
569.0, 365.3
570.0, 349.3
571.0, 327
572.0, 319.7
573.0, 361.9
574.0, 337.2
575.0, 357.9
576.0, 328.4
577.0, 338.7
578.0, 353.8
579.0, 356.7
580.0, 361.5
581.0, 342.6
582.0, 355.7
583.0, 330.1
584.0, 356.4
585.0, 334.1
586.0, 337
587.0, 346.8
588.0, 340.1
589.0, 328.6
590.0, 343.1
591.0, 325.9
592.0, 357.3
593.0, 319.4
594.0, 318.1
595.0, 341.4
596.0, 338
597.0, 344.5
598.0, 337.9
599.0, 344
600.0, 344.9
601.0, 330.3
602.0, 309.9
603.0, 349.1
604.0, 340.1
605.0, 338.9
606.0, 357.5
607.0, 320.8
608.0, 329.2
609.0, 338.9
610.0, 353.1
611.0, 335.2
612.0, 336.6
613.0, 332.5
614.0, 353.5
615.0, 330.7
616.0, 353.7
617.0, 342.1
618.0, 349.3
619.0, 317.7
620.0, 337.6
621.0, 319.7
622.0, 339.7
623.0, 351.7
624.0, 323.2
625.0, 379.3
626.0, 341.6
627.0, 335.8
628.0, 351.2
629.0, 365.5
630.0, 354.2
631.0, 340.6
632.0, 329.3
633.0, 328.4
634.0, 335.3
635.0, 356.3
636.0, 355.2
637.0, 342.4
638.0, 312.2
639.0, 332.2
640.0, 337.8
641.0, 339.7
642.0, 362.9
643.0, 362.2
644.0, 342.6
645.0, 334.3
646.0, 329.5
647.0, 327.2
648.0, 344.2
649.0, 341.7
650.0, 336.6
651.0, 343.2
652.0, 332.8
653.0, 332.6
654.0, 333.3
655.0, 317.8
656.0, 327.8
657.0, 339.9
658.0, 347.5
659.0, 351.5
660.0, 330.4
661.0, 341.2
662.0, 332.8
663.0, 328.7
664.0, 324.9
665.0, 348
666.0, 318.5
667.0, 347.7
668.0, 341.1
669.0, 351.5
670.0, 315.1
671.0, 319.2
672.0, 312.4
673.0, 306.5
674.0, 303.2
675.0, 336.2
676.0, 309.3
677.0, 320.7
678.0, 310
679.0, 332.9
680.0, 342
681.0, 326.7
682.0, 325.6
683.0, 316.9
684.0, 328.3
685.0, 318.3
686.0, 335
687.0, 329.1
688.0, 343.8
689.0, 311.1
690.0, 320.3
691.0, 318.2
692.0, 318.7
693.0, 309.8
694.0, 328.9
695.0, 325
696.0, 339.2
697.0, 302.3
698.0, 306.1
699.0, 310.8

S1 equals -3.3 yr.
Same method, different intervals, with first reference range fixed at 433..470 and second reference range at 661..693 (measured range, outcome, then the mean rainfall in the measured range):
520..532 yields -2.3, 371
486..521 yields -3.2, 337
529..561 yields -4.5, 356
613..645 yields -2.2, 342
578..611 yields -2.3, 340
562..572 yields -1.1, 350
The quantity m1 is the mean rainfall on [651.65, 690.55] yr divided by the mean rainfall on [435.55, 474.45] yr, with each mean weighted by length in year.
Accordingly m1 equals 1.10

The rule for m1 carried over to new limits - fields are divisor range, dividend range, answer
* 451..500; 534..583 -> 1.15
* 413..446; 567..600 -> 1.15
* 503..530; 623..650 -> 0.96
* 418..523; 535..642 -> 1.10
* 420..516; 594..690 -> 1.09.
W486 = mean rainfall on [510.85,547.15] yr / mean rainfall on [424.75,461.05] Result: 1.2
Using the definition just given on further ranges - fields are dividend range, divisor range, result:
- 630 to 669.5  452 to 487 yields 1.13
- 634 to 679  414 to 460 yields 1.11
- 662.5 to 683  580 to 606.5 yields 0.96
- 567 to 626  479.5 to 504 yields 1.05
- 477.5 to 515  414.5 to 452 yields 1.10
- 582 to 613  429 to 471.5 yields 1.12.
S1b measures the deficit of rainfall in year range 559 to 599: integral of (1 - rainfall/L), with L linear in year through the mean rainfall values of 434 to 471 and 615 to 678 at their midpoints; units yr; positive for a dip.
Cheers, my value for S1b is -2.58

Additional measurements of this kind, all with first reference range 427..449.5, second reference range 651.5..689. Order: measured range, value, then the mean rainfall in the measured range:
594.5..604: -0.5 yr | 338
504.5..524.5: -2.7 yr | 353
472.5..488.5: 0.4 yr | 300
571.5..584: -1.1 yr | 346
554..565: -1.0 yr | 346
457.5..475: 0.7 yr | 292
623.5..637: -0.9 yr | 346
